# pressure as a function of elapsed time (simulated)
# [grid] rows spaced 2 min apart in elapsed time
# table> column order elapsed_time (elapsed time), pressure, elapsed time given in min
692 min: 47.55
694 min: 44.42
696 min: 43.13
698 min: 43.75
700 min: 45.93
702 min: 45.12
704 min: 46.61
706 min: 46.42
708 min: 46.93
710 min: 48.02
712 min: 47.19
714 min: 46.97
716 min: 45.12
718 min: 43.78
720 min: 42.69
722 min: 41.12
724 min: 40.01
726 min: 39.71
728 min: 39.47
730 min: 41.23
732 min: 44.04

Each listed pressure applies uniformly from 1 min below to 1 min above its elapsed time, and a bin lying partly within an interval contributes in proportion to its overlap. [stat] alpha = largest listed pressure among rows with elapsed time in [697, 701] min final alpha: 45.93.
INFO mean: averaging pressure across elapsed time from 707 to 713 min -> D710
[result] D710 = 47.4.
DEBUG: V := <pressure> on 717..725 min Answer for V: 41.9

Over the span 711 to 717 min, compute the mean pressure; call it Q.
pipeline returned 46.4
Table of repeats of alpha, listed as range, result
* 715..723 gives 45.12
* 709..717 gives 48.02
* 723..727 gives 40.01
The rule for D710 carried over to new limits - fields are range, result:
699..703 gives 45.5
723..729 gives 39.7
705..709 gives 46.7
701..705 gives 45.9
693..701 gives 44.3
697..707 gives 45.6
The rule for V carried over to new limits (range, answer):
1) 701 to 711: 46.6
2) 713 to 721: 44.6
